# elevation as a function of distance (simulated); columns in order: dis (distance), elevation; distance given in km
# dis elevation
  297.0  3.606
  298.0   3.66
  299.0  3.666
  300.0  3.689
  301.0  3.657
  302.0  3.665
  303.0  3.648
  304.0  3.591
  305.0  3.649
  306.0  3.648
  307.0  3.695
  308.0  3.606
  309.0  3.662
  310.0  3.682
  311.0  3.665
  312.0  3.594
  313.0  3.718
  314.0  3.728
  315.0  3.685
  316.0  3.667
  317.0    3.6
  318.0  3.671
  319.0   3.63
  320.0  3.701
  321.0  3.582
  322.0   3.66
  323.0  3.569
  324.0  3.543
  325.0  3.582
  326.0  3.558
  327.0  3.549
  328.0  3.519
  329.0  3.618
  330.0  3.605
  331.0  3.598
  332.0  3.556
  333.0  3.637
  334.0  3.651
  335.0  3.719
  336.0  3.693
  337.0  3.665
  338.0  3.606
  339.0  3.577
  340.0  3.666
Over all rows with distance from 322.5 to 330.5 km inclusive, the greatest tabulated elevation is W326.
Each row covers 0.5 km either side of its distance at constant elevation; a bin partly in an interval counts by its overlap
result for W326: 3.618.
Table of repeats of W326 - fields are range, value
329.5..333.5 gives 3.637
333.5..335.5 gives 3.719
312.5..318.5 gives 3.728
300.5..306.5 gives 3.665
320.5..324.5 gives 3.66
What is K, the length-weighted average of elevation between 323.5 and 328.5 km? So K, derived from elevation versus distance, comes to 3.55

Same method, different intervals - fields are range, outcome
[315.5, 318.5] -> 3.65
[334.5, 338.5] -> 3.67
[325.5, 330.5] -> 3.57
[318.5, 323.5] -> 3.63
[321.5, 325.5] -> 3.59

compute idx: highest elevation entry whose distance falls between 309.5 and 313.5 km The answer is 3.718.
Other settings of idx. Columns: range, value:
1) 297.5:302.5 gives 3.689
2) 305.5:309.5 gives 3.695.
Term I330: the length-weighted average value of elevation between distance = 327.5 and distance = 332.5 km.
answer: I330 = 3.58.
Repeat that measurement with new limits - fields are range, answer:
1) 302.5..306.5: 3.63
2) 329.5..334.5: 3.61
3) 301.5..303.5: 3.66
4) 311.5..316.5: 3.68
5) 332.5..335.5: 3.67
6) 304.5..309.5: 3.65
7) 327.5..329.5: 3.57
